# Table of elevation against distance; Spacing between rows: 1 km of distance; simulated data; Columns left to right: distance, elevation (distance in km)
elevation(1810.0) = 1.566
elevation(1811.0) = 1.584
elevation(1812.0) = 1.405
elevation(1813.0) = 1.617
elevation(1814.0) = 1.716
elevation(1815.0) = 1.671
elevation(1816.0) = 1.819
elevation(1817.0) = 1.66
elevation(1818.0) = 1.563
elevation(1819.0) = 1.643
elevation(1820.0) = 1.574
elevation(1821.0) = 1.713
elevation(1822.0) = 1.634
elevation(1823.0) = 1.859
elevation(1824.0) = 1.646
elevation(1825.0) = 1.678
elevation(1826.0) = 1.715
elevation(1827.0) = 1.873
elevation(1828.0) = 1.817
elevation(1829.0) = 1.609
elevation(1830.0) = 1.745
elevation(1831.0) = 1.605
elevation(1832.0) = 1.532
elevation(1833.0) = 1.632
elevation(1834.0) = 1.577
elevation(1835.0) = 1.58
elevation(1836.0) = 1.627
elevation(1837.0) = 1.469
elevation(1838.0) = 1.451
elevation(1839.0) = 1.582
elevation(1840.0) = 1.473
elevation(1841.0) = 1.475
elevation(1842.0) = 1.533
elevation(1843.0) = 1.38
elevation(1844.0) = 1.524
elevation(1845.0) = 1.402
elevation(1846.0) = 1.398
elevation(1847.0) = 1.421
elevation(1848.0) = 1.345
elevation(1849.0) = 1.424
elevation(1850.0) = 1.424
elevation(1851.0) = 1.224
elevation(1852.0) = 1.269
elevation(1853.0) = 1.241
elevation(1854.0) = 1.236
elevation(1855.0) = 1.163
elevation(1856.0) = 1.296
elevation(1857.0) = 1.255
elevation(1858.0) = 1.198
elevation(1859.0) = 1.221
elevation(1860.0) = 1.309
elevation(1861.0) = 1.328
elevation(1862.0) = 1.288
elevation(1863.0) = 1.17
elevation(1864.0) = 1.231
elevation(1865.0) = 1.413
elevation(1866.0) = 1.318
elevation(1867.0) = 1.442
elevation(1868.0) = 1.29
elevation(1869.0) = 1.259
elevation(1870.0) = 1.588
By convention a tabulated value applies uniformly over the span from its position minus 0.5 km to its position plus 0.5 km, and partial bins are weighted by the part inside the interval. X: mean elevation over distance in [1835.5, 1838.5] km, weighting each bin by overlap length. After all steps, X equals 1.52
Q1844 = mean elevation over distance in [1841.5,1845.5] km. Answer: 1.46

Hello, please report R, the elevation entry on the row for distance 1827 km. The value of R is 1.873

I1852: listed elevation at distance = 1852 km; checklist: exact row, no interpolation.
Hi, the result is 1.269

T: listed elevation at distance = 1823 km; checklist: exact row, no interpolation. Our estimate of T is 1.859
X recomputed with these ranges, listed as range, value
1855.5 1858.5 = 1.25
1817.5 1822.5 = 1.63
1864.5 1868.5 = 1.37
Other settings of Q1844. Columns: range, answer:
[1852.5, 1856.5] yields 1.23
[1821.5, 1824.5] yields 1.71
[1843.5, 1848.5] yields 1.42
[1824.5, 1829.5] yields 1.74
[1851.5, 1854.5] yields 1.25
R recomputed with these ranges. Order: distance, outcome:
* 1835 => 1.58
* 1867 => 1.442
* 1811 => 1.584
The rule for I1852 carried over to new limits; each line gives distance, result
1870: 1.588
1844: 1.524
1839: 1.582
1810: 1.566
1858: 1.198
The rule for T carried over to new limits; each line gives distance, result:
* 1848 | 1.345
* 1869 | 1.259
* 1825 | 1.678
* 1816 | 1.819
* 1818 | 1.563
